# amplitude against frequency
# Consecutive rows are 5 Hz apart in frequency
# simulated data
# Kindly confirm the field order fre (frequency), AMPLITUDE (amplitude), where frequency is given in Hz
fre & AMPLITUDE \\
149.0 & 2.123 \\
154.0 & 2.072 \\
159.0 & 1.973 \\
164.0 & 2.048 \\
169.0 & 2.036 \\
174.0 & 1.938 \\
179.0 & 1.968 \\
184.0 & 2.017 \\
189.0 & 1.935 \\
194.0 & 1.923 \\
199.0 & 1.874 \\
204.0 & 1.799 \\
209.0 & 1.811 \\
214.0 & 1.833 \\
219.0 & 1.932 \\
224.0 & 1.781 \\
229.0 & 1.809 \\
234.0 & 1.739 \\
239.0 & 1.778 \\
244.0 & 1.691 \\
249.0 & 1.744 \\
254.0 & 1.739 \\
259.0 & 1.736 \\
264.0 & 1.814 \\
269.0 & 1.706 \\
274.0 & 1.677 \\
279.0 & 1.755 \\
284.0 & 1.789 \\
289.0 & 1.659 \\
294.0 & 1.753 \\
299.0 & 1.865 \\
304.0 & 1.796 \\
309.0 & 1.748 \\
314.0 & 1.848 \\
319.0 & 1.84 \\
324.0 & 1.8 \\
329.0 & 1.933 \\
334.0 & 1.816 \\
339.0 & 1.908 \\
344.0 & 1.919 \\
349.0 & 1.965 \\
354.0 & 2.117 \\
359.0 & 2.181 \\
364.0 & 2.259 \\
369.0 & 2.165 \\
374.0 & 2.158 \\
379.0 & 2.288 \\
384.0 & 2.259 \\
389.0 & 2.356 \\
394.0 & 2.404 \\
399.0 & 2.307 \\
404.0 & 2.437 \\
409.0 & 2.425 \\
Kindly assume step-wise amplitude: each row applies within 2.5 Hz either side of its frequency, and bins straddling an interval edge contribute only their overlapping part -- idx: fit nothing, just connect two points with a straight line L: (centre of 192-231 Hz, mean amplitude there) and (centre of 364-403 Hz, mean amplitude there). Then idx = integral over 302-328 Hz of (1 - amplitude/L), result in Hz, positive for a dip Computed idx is 3.6 Hz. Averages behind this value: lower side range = 1.84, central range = 1.81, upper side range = 2.28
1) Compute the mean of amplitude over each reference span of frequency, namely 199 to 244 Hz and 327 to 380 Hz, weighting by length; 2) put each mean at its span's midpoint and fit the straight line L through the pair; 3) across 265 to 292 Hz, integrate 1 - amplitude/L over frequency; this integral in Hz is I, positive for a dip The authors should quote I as 2.7 Hz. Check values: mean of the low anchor 1.81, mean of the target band 1.72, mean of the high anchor 2.06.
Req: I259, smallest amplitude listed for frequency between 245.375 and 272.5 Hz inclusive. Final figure 1.706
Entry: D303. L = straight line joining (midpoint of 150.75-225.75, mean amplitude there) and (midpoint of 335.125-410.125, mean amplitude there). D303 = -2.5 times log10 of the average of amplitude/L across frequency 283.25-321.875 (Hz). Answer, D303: 0.17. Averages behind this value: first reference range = 1.93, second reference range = 2.2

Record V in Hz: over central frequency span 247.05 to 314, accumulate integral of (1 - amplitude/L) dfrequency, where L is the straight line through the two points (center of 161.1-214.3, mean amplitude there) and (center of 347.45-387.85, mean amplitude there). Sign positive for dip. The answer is 9.9 Hz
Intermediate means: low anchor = 1.93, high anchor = 2.18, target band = 1.76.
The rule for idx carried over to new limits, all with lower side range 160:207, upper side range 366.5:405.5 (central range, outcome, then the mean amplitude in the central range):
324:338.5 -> 2.2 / 1.87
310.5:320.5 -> 1.6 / 1.83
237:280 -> 7.0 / 1.74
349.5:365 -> 0.7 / 2.15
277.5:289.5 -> 2.1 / 1.75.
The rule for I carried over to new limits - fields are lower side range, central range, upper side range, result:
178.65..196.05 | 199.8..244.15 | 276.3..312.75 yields 2.2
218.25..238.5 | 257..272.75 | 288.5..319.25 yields 0.4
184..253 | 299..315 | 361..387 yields 2.0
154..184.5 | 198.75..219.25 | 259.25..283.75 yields 0.7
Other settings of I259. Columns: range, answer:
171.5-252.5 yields 1.691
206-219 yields 1.811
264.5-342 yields 1.659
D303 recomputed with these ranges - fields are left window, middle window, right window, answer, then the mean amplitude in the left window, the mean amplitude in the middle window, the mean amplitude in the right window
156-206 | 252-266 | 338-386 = 0.15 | 1.95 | 1.76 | 2.13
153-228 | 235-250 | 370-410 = 0.17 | 1.92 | 1.74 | 2.32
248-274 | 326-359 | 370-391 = 0.07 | 1.74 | 1.96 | 2.26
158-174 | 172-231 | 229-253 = 0.00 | 2.01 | 1.89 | 1.75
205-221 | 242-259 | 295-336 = 0.07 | 1.85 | 1.73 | 1.83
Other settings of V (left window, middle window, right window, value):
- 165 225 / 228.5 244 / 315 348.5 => 1.16 Hz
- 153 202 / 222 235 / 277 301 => 0.67 Hz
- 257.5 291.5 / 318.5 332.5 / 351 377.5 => 0.90 Hz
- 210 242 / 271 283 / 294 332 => 0.63 Hz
